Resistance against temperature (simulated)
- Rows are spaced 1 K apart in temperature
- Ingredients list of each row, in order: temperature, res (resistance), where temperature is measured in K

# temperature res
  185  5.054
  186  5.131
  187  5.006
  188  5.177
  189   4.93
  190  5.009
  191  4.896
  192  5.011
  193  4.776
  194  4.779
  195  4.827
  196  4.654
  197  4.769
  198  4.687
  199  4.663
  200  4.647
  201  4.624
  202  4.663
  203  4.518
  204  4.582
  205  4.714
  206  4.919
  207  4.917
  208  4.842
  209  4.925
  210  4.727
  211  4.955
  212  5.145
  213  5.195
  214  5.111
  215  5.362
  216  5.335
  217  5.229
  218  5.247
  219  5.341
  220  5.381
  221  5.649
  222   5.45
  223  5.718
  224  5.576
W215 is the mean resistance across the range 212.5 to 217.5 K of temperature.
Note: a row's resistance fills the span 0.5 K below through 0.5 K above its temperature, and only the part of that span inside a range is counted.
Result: 5.25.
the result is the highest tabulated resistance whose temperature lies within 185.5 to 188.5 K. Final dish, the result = 5.177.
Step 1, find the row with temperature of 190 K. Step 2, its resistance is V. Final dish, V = 5.009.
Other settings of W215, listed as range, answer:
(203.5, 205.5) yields 4.65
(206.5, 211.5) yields 4.87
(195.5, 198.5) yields 4.7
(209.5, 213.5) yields 5.01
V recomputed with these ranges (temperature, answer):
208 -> 4.842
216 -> 5.335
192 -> 5.011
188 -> 5.177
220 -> 5.381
